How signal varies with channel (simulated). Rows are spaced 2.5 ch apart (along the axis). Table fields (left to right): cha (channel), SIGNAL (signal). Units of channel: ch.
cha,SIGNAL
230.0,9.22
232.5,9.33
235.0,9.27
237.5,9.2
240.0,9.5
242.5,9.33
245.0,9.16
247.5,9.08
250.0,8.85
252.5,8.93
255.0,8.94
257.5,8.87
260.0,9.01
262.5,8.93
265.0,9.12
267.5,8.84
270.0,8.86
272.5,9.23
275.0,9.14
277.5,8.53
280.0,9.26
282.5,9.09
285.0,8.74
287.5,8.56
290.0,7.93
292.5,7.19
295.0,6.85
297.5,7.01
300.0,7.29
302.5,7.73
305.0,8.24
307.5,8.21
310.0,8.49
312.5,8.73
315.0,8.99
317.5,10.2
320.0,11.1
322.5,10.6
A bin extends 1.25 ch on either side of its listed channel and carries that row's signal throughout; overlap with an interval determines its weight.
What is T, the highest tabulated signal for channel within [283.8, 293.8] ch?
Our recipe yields 8.74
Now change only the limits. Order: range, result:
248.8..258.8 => 8.94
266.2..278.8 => 9.23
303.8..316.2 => 8.99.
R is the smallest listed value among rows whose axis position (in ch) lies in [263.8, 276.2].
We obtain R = 8.84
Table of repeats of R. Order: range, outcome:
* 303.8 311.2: 8.21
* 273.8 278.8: 8.53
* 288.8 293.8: 7.19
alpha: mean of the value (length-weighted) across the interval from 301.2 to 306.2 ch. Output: 7.98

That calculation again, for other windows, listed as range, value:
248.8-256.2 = 8.91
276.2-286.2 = 8.91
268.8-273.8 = 9.05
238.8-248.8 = 9.26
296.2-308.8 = 7.7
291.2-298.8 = 7.02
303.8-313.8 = 8.42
